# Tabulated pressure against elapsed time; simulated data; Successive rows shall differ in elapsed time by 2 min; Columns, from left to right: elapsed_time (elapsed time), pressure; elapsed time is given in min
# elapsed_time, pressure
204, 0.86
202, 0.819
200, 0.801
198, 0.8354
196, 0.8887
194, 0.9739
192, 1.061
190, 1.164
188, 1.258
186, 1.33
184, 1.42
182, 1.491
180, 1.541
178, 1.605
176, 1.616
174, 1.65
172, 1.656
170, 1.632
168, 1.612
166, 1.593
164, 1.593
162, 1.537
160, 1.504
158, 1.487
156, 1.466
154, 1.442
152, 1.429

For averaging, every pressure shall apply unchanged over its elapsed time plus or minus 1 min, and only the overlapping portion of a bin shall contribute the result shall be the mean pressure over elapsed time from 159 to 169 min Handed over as 1.57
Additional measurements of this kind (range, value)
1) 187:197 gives 1.07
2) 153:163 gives 1.49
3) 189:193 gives 1.11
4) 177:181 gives 1.57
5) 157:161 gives 1.5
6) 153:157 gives 1.45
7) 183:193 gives 1.25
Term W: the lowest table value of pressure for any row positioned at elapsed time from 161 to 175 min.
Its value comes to 1.537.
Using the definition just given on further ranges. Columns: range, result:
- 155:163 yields 1.466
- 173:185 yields 1.42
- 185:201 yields 0.801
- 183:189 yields 1.258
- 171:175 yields 1.65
